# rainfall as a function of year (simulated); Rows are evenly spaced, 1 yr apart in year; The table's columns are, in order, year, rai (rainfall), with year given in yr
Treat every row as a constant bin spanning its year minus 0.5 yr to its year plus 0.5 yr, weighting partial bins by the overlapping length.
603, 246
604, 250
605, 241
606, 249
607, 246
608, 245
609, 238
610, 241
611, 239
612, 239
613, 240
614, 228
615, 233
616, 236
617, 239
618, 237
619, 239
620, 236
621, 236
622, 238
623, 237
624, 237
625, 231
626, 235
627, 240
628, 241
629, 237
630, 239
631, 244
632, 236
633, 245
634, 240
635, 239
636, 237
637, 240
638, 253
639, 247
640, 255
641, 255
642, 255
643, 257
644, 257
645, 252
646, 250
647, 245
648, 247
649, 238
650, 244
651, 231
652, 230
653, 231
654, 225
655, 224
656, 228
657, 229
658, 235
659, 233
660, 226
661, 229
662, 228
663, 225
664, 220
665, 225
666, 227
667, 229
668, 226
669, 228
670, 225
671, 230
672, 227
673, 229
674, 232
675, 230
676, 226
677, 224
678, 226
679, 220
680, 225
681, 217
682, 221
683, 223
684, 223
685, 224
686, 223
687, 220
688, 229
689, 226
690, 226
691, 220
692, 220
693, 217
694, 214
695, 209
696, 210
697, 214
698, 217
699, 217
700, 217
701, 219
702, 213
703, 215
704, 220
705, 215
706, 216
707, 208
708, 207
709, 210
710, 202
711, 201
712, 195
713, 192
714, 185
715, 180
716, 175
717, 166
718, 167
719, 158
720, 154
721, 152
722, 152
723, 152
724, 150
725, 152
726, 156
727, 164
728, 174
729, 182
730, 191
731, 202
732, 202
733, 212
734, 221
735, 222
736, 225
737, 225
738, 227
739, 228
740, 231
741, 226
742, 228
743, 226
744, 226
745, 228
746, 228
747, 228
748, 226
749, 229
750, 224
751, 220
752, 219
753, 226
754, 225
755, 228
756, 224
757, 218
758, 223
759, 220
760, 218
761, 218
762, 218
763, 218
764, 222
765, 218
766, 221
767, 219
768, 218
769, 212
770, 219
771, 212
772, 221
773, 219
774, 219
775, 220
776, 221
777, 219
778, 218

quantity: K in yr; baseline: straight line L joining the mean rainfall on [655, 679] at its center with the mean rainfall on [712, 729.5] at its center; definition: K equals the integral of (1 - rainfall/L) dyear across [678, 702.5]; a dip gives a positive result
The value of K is -2.3 yr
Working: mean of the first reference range 227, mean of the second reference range 166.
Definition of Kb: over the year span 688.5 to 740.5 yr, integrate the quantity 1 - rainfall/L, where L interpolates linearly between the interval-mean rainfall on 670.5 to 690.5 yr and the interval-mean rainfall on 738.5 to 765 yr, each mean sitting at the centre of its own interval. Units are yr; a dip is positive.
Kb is 6.01 yr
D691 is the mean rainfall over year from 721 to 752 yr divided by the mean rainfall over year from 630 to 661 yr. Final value 0.85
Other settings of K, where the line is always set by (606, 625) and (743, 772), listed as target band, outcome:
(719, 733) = 3.5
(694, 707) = 0.8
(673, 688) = 0.4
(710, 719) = 1.8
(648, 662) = 0.1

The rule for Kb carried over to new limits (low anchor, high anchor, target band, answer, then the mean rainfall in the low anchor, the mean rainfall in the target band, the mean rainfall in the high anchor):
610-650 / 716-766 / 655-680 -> 0.23 yr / 242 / 227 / 205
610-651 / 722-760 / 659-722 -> 3.42 yr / 242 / 212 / 210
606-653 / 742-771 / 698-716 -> 1.85 yr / 241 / 206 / 222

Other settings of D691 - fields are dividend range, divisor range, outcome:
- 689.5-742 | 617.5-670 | 0.84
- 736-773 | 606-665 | 0.93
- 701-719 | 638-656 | 0.81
